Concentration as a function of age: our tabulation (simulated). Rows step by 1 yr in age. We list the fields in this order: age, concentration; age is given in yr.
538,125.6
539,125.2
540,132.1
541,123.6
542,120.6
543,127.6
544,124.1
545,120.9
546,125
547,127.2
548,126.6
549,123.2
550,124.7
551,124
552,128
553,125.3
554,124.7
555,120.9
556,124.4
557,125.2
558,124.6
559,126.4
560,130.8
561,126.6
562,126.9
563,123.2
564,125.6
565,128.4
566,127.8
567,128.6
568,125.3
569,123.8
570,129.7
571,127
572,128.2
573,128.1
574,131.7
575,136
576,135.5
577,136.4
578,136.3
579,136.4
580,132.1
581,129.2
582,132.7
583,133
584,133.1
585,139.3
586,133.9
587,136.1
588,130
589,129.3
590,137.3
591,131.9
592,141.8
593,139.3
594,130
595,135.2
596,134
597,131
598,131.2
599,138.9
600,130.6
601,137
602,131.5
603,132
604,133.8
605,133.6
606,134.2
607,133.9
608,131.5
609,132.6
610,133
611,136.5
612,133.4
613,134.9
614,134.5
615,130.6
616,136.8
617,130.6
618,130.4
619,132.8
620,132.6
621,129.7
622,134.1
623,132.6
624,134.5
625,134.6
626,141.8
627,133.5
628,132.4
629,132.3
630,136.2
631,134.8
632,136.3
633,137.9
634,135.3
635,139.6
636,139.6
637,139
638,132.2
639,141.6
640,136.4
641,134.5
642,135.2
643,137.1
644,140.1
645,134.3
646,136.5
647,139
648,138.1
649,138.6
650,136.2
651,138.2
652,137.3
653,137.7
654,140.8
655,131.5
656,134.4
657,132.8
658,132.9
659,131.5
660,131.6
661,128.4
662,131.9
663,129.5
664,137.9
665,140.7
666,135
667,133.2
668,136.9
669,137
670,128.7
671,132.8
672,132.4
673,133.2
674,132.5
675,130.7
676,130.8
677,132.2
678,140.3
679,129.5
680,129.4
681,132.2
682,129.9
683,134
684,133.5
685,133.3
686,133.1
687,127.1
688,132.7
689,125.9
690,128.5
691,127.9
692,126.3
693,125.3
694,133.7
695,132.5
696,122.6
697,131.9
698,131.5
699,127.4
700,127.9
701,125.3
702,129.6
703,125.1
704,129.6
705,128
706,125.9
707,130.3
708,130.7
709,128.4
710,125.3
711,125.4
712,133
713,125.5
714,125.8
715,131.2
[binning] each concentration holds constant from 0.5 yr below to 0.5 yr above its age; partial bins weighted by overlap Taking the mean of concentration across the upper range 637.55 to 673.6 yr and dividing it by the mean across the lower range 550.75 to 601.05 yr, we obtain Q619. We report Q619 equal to 1.0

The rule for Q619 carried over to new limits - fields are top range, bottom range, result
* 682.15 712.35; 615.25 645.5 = 0.95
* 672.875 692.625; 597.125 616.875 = 0.98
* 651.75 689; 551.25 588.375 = 1.03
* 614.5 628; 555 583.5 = 1.03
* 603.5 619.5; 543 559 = 1.07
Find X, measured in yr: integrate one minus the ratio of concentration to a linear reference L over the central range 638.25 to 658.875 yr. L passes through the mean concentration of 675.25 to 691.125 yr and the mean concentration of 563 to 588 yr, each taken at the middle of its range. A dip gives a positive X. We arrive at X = -0.8 yr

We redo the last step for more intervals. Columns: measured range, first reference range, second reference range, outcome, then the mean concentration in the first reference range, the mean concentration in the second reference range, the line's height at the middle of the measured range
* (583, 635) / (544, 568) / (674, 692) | -2.5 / 126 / 131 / 128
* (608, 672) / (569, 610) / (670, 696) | -1.4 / 133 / 131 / 132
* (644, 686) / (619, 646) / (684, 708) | -0.6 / 136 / 129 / 132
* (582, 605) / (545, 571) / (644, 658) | -0.7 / 126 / 137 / 130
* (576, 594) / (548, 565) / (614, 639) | -0.7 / 125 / 135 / 129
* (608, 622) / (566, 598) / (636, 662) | 0.1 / 133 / 136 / 134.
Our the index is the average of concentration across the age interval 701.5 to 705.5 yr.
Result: 128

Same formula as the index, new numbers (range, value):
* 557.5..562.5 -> 127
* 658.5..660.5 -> 132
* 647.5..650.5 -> 138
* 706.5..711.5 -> 128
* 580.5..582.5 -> 131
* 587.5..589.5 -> 130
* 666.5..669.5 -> 136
